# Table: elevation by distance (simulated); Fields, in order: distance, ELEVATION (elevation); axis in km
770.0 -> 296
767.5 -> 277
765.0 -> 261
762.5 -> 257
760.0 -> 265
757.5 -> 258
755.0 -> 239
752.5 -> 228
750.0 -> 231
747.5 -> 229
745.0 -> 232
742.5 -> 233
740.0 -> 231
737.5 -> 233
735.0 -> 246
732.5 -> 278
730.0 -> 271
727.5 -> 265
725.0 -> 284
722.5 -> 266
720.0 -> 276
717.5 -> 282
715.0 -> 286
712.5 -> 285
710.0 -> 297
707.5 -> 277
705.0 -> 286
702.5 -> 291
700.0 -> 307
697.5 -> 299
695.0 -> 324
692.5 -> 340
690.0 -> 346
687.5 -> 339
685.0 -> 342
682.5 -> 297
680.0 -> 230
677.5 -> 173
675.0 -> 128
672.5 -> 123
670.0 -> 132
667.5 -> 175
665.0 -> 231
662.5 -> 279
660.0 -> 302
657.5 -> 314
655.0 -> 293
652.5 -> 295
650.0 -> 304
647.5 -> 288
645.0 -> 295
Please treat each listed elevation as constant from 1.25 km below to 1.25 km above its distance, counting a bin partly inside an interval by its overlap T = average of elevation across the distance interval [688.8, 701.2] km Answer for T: 323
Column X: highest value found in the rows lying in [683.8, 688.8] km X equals 342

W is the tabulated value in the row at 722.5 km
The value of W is 266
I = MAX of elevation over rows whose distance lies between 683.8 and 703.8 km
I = 346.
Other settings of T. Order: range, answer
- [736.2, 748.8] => 232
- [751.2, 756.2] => 233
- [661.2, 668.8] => 228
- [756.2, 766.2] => 260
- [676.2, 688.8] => 276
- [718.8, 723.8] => 271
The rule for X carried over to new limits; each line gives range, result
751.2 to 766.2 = 265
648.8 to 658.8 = 314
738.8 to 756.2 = 239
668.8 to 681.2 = 230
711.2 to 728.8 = 286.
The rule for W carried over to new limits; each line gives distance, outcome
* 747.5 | 229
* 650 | 304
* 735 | 246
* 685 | 342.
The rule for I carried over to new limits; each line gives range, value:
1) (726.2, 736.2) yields 278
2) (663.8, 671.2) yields 231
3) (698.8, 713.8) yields 307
